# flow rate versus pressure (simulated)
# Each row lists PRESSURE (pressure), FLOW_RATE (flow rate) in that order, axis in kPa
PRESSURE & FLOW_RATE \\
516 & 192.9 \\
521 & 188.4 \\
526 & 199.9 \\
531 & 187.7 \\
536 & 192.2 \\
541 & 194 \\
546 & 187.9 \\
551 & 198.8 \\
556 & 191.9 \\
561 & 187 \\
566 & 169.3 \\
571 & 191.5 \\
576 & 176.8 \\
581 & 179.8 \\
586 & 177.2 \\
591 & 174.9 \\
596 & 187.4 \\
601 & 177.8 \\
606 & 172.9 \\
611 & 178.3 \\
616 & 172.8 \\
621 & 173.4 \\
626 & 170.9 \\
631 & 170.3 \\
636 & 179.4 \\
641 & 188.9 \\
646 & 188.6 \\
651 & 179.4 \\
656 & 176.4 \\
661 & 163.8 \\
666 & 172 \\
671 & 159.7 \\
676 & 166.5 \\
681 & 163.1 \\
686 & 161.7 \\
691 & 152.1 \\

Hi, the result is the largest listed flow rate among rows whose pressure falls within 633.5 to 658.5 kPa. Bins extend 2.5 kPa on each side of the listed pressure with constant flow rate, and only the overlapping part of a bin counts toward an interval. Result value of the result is 188.9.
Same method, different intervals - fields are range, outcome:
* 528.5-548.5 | 194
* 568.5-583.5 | 191.5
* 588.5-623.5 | 187.4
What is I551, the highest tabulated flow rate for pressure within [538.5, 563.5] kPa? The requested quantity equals 198.8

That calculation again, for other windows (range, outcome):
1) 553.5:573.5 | 191.9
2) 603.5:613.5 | 178.3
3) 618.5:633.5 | 173.4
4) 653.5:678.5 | 176.4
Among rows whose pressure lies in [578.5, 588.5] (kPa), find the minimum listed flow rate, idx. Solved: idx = 177.2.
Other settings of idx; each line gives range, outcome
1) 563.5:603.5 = 169.3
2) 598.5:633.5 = 170.3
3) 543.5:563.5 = 187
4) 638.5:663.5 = 163.8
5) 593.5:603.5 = 177.8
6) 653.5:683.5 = 159.7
